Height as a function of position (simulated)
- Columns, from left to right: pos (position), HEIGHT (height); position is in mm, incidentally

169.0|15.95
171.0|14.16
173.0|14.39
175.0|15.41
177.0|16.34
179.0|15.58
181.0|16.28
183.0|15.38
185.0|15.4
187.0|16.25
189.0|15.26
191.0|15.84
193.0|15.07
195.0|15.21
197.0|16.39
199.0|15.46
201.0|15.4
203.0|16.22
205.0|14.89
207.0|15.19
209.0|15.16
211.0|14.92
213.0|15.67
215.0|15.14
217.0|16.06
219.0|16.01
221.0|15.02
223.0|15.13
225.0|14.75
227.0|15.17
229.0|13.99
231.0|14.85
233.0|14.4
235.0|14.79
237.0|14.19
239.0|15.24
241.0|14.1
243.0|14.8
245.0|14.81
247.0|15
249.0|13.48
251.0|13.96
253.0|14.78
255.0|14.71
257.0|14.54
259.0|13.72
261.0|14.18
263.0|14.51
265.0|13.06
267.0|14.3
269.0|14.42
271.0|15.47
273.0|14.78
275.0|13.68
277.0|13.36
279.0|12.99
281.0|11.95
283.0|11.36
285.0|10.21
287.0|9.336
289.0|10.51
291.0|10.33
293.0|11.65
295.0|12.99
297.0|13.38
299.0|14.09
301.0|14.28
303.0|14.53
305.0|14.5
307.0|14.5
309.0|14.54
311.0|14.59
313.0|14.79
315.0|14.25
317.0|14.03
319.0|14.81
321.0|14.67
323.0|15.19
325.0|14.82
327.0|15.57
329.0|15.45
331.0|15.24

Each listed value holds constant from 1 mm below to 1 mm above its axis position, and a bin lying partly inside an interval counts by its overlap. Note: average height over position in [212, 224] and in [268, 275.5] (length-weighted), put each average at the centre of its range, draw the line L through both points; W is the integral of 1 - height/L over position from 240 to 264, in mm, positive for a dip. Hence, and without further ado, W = 0.9 mm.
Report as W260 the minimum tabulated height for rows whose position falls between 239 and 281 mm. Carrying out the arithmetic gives 11.95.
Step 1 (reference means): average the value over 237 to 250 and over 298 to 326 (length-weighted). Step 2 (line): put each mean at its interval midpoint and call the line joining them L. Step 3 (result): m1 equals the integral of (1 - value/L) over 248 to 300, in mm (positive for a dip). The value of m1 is 5.0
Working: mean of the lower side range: 14.5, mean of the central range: 13.1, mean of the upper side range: 14.5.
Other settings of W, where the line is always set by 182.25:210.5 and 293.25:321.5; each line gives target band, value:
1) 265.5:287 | 2.23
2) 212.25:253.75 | 0.70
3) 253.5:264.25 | 0.33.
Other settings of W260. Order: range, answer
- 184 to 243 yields 13.99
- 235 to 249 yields 13.48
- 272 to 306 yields 9.336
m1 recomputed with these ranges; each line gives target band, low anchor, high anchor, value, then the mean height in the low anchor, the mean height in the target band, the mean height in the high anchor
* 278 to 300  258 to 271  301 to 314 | 4.1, 14.1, 11.7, 14.6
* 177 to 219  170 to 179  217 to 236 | -1.4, 15.1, 15.6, 15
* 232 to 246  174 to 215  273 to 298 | -0.9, 15.6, 14.6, 11.9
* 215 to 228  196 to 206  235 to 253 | -0.2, 15.7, 15.3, 14.5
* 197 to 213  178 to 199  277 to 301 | -0.4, 15.7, 15.4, 11.9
